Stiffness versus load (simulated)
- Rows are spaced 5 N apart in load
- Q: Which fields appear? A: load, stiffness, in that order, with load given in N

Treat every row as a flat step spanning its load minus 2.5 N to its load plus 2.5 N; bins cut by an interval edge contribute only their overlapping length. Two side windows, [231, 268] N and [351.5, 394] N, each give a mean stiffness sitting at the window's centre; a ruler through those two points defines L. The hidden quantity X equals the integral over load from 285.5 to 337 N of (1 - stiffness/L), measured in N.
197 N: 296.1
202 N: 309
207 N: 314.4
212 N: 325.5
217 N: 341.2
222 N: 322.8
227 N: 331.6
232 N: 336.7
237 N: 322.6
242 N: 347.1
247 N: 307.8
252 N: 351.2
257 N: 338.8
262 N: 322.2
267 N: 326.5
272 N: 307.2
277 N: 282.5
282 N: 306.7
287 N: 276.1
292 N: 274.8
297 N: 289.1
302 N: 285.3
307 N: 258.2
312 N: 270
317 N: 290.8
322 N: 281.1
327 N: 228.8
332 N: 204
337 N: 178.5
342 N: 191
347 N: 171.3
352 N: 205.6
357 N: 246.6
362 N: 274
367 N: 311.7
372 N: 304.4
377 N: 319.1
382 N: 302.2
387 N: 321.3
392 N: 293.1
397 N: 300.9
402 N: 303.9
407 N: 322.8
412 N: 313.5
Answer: 8.25 N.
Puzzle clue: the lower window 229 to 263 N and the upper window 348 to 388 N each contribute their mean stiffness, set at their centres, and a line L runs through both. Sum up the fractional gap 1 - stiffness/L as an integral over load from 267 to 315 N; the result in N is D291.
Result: 4.3 N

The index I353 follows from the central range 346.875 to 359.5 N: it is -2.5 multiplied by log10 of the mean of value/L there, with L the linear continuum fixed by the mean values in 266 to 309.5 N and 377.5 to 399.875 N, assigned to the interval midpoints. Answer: 0.362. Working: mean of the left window 288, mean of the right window 306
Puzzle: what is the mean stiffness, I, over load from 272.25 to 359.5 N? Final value 251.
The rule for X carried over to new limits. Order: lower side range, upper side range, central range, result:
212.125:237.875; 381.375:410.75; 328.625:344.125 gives 6.02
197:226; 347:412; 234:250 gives -0.61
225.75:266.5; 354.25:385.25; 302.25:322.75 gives 2.33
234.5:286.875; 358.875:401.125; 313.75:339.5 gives 6.02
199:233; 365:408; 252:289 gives 0.91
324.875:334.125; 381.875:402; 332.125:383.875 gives 2.32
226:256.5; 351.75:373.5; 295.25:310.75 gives 1.35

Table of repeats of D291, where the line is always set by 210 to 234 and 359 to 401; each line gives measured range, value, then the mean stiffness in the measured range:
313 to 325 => 1.23 N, 282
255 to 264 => -0.16 N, 330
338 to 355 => 6.54 N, 190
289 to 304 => 1.66 N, 283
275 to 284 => 0.74 N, 295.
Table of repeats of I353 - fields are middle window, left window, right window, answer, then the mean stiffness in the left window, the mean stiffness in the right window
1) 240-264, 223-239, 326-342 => -0.10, 330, 199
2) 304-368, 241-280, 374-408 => 0.30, 322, 308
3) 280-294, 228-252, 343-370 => 0.03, 331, 240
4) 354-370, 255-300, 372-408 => 0.11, 302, 308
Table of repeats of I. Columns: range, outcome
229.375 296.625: 315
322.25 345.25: 207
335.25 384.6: 252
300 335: 258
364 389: 311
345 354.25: 189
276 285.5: 295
